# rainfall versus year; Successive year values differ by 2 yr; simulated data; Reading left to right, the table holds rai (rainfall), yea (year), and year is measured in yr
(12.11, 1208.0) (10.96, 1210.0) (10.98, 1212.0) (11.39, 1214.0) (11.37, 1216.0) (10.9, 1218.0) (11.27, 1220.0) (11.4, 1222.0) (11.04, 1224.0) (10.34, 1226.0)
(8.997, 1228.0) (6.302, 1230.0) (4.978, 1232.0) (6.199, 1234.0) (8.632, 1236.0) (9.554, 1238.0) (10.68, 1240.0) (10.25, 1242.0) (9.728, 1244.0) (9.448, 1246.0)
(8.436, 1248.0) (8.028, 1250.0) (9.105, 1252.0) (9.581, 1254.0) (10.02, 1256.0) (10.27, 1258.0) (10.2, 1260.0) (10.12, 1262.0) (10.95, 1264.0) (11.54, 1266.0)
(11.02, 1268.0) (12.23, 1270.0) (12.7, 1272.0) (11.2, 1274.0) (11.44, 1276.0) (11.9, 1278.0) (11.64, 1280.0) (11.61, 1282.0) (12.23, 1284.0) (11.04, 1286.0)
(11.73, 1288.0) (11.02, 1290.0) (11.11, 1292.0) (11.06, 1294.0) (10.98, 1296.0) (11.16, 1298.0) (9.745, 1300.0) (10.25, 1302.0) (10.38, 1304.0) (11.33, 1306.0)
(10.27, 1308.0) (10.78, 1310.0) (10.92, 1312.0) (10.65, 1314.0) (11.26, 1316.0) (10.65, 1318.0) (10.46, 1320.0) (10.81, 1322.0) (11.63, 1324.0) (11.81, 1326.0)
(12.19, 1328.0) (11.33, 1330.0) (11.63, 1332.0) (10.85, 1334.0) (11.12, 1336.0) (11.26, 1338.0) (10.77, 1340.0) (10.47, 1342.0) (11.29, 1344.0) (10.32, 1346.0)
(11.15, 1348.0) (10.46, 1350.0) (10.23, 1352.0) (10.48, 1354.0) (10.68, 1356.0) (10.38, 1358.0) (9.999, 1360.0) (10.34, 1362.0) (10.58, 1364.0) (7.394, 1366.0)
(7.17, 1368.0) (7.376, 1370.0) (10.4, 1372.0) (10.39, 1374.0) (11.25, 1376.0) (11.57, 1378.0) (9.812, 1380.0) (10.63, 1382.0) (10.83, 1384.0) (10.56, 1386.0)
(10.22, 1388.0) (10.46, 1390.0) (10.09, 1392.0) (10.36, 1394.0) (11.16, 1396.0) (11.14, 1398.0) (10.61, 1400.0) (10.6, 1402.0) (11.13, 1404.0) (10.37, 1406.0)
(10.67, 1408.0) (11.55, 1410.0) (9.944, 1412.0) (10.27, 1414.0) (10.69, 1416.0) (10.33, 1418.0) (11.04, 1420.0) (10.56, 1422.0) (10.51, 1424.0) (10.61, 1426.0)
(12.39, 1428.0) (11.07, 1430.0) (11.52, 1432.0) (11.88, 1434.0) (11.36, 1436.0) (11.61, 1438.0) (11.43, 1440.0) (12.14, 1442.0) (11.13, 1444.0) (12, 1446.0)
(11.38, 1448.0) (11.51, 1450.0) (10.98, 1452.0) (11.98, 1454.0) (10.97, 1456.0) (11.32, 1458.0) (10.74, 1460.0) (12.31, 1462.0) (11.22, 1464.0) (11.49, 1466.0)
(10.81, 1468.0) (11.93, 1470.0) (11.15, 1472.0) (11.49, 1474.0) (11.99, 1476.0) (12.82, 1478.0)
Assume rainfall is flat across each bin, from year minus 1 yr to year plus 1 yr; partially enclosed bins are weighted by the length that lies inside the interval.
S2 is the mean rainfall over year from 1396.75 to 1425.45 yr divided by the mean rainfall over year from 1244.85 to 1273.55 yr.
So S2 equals 1.0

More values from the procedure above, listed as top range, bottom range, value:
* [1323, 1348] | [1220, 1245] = 1.23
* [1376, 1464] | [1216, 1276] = 1.11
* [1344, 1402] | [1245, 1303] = 0.95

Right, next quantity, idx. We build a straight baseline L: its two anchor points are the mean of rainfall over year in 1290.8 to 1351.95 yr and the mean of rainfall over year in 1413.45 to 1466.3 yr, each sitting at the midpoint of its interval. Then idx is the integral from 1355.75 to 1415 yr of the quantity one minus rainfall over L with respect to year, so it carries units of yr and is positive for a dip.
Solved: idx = 4.6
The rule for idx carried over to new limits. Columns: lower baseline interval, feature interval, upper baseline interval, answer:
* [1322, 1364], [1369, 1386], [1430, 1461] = 1.2 yr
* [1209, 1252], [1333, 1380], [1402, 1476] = 1.3 yr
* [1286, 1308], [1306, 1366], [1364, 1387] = -2.7 yr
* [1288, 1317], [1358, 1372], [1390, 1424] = 2.2 yr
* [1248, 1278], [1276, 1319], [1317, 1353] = -1.0 yr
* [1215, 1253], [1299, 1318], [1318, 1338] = 0.4 yr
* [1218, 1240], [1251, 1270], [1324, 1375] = -2.0 yr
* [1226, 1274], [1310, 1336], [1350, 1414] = -3.1 yr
